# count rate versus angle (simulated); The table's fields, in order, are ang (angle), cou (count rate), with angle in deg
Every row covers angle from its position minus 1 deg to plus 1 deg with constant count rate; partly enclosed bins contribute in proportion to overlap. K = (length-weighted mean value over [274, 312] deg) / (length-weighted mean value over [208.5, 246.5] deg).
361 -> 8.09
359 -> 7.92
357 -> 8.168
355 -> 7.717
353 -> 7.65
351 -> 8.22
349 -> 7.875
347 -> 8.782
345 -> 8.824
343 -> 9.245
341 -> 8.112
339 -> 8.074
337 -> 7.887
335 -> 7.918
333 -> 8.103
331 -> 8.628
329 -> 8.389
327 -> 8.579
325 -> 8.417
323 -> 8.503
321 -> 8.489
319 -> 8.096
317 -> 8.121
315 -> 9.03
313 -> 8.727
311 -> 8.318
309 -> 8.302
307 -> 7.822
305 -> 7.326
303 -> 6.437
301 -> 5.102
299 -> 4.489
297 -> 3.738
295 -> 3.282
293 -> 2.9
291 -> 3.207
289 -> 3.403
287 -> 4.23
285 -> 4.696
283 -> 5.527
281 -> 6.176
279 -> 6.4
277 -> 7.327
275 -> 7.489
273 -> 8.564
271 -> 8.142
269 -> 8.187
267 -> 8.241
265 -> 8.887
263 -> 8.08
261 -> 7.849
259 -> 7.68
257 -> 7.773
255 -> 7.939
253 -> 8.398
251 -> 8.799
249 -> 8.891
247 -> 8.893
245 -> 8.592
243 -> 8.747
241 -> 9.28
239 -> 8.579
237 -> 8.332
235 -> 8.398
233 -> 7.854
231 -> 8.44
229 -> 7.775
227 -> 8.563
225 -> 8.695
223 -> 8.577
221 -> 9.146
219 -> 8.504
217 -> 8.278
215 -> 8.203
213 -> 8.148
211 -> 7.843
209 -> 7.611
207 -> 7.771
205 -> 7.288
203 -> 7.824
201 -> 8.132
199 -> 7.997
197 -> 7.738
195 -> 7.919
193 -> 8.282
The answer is 0.66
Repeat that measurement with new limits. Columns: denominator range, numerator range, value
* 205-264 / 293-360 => 0.92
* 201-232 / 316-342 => 1.01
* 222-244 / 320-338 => 0.98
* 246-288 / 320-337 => 1.11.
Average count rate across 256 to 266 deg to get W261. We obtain 8.05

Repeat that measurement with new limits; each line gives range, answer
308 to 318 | 8.5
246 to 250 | 8.89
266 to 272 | 8.19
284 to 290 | 4.11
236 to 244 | 8.73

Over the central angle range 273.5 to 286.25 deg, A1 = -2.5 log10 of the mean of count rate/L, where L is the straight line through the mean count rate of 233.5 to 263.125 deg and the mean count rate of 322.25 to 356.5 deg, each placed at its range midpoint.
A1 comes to 0.305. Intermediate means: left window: 8.42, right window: 8.29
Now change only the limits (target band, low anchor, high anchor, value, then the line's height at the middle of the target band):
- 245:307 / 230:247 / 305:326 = 0.26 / 8.44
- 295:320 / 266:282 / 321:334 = 0.17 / 8.11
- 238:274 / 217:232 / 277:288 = -0.22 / 6.92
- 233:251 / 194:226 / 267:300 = -0.23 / 7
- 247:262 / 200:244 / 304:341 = 0.00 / 8.27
